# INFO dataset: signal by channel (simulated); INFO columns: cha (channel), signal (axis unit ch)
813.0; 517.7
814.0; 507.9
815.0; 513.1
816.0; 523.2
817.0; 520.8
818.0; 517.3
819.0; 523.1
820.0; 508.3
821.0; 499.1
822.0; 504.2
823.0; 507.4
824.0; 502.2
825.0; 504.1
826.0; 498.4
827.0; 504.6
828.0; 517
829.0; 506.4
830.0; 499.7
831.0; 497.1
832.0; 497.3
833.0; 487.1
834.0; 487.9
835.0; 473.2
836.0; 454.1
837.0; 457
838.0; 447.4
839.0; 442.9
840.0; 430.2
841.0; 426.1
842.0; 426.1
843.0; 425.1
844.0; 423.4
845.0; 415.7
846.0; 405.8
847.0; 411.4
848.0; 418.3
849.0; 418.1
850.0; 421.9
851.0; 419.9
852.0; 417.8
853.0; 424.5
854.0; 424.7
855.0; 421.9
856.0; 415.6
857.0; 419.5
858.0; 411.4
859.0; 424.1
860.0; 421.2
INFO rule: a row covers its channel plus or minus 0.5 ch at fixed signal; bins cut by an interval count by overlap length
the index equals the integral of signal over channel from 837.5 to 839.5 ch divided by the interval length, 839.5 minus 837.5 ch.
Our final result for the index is 445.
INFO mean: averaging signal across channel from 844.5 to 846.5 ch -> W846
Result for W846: 411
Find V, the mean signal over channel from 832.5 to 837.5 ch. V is 472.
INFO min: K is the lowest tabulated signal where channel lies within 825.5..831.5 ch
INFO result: 497.1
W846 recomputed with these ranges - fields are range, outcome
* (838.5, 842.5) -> 431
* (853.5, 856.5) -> 421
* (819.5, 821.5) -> 504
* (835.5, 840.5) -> 446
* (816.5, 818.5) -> 519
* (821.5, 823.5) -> 506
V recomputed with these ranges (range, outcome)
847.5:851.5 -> 420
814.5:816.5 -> 518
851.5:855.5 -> 422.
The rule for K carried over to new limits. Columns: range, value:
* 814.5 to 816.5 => 513.1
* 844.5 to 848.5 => 405.8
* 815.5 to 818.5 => 517.3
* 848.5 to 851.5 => 418.1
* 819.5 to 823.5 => 499.1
